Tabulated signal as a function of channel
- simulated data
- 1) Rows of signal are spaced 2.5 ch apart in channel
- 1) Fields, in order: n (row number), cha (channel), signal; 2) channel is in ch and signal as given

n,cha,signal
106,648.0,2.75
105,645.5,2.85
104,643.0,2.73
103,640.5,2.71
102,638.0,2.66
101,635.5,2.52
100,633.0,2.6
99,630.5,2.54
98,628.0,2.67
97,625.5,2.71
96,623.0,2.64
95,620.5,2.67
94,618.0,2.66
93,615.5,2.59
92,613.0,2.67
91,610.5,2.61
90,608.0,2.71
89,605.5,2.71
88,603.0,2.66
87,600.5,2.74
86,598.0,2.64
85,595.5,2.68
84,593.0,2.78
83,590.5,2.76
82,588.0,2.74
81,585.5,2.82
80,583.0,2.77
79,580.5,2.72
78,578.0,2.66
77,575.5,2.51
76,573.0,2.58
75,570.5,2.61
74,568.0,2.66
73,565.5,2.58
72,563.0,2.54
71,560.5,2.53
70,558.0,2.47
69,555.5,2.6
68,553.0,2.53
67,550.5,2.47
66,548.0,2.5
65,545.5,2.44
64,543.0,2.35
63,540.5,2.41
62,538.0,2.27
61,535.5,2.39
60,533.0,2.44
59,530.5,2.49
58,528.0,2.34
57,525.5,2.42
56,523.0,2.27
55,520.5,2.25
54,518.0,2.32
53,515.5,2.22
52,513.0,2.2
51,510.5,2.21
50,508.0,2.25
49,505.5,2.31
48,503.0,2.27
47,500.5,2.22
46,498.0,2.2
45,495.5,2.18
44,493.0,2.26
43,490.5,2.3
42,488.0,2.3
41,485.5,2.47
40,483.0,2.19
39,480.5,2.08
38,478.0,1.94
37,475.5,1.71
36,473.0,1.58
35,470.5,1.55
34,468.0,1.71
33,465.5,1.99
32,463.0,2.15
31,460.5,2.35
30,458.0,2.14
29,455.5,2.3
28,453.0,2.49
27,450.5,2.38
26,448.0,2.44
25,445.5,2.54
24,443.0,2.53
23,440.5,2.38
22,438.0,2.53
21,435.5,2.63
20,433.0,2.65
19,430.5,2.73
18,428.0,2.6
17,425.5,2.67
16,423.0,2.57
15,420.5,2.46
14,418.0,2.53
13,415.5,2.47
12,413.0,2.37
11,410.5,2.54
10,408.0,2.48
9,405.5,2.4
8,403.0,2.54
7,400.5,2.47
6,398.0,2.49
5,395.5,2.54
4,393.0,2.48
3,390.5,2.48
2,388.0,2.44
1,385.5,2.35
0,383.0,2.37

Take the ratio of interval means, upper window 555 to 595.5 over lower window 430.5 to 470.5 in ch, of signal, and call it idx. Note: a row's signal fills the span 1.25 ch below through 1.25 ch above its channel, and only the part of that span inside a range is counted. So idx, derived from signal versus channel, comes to 1.13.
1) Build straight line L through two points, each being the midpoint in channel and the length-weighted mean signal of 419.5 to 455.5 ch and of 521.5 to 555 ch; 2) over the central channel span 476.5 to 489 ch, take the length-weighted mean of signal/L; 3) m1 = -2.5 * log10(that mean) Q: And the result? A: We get 0.14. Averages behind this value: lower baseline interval 2.53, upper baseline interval 2.41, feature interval 2.18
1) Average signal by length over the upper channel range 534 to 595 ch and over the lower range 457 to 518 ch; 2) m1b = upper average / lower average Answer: 1.2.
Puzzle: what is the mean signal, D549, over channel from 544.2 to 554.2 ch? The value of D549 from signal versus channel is 2.48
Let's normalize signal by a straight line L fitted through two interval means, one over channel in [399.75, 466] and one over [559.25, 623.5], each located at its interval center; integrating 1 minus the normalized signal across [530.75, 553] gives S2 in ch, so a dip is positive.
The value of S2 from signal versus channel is 1.6 ch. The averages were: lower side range 2.46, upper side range 2.66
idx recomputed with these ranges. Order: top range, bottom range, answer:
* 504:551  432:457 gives 0.94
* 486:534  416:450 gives 0.90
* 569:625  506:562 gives 1.13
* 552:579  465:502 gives 1.25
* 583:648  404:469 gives 1.11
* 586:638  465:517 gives 1.27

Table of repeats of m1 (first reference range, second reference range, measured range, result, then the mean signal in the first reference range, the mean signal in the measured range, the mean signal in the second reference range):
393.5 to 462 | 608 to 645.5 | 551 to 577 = 0.02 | 2.49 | 2.56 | 2.65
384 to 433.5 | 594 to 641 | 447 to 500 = 0.20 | 2.51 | 2.13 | 2.65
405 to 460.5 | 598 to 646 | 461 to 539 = 0.17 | 2.49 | 2.18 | 2.66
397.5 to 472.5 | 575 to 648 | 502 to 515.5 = 0.12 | 2.39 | 2.24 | 2.68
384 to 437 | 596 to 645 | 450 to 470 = 0.18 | 2.52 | 2.16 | 2.66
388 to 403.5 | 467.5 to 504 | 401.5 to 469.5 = -0.05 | 2.49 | 2.43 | 2.07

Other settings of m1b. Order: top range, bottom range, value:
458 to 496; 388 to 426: 0.82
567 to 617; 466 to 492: 1.35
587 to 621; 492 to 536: 1.17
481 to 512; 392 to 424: 0.91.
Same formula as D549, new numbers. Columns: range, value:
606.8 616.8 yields 2.64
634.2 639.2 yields 2.59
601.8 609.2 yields 2.69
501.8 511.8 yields 2.26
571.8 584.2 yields 2.65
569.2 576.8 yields 2.57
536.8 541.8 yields 2.34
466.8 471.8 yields 1.63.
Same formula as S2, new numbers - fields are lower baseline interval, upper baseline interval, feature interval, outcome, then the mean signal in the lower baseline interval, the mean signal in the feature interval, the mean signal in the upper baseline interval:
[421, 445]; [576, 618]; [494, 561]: 7.55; 2.58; 2.35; 2.7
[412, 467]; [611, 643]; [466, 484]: 4.78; 2.45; 1.82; 2.64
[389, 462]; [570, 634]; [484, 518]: 4.03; 2.49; 2.26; 2.67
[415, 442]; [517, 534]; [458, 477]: 4.62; 2.57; 1.88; 2.36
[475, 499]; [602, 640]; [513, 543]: -0.28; 2.18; 2.34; 2.64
